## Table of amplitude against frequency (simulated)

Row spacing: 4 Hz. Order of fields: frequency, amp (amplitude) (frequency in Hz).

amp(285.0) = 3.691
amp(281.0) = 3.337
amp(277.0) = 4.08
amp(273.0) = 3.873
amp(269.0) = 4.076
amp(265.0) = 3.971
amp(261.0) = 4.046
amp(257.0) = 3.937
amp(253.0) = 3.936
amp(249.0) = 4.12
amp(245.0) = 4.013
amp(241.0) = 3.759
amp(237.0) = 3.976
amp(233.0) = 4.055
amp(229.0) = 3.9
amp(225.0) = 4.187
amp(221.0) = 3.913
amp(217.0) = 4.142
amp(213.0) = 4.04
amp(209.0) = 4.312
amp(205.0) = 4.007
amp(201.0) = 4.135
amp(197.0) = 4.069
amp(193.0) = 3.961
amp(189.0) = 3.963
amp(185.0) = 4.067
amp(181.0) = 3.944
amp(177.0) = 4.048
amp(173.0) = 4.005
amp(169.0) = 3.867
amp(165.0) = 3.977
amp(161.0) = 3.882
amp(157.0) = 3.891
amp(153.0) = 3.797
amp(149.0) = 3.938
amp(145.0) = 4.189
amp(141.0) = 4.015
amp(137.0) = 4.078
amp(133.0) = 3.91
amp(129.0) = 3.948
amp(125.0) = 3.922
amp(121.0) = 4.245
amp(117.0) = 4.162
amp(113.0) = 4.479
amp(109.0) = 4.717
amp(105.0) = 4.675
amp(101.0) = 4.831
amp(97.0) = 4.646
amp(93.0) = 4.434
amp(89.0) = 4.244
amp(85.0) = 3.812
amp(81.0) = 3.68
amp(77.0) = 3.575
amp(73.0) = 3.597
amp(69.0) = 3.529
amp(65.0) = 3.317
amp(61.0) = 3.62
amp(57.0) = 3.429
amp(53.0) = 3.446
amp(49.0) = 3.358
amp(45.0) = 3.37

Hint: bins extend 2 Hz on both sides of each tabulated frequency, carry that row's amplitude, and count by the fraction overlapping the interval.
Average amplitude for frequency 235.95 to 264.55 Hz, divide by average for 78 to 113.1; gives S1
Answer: 0.9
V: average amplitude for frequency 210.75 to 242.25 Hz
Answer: 4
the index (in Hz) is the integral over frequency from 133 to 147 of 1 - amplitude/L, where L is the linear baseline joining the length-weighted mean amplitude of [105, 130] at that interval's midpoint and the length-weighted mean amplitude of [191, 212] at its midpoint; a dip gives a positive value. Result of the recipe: 0.6 Hz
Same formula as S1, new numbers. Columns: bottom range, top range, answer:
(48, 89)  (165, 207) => 1.12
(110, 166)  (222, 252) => 0.99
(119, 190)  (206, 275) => 1.01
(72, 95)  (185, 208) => 1.04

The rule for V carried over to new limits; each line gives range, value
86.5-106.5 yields 4.54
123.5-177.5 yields 3.96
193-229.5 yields 4.08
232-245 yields 3.93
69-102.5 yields 4.06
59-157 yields 4.05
